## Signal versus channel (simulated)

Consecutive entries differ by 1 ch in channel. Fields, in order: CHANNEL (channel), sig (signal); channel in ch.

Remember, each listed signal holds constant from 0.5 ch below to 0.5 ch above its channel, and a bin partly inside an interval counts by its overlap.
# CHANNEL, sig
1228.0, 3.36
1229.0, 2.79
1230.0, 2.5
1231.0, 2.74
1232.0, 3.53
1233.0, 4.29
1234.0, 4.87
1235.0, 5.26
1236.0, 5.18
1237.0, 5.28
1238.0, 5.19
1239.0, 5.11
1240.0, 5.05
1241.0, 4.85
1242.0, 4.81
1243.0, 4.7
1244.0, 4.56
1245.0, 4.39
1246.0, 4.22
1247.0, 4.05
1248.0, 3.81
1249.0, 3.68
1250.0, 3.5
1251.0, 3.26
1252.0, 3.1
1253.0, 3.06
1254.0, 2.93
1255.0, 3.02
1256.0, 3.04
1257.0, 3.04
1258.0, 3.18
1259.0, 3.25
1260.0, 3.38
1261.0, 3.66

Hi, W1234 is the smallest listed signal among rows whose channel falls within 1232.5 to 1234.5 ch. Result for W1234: 4.29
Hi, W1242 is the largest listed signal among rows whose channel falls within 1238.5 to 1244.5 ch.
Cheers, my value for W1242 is 5.11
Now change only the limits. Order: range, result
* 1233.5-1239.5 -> 5.28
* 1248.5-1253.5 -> 3.68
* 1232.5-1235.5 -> 5.26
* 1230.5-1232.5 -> 3.53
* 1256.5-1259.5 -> 3.25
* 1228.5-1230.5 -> 2.79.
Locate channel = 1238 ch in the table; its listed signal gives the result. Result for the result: 5.19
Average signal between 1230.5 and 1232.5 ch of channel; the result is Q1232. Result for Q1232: 3.13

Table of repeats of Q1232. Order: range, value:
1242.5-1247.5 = 4.38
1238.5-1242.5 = 4.95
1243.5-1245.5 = 4.47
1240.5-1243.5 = 4.79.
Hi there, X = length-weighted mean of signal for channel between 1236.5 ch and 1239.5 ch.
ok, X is 5.19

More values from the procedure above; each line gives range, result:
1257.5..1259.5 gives 3.21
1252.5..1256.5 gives 3.01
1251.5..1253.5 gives 3.08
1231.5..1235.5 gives 4.49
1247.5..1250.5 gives 3.66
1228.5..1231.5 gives 2.68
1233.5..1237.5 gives 5.15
